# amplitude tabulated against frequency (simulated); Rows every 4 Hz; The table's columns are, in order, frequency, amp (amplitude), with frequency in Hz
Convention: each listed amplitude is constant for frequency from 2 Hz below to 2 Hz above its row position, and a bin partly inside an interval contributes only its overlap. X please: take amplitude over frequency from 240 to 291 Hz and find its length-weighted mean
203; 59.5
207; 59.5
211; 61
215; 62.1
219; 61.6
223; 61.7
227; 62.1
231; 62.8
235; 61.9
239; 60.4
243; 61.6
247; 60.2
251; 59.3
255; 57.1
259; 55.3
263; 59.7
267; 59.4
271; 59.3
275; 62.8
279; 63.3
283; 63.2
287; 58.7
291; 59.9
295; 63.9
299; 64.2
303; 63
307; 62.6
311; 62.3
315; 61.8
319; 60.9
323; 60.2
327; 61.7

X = 60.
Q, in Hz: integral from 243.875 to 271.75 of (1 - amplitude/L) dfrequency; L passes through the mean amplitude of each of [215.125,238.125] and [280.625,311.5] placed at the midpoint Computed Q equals 1.51 Hz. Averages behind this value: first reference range 61.9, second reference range 62.2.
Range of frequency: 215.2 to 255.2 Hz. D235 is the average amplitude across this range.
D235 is 61.1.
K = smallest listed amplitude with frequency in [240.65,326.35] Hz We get 55.3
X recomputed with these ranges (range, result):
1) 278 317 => 62.3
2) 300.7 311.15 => 62.7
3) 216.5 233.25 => 62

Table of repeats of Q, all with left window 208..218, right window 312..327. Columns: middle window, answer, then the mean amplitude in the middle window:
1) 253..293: 0.9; 59.9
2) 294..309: -0.5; 63.4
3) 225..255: 0.2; 60.9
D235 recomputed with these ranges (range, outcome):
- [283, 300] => 61.7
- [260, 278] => 60.2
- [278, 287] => 62.2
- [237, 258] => 59.5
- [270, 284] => 62.3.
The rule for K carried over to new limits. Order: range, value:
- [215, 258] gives 57.1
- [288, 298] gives 59.9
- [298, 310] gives 62.6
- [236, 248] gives 60.2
